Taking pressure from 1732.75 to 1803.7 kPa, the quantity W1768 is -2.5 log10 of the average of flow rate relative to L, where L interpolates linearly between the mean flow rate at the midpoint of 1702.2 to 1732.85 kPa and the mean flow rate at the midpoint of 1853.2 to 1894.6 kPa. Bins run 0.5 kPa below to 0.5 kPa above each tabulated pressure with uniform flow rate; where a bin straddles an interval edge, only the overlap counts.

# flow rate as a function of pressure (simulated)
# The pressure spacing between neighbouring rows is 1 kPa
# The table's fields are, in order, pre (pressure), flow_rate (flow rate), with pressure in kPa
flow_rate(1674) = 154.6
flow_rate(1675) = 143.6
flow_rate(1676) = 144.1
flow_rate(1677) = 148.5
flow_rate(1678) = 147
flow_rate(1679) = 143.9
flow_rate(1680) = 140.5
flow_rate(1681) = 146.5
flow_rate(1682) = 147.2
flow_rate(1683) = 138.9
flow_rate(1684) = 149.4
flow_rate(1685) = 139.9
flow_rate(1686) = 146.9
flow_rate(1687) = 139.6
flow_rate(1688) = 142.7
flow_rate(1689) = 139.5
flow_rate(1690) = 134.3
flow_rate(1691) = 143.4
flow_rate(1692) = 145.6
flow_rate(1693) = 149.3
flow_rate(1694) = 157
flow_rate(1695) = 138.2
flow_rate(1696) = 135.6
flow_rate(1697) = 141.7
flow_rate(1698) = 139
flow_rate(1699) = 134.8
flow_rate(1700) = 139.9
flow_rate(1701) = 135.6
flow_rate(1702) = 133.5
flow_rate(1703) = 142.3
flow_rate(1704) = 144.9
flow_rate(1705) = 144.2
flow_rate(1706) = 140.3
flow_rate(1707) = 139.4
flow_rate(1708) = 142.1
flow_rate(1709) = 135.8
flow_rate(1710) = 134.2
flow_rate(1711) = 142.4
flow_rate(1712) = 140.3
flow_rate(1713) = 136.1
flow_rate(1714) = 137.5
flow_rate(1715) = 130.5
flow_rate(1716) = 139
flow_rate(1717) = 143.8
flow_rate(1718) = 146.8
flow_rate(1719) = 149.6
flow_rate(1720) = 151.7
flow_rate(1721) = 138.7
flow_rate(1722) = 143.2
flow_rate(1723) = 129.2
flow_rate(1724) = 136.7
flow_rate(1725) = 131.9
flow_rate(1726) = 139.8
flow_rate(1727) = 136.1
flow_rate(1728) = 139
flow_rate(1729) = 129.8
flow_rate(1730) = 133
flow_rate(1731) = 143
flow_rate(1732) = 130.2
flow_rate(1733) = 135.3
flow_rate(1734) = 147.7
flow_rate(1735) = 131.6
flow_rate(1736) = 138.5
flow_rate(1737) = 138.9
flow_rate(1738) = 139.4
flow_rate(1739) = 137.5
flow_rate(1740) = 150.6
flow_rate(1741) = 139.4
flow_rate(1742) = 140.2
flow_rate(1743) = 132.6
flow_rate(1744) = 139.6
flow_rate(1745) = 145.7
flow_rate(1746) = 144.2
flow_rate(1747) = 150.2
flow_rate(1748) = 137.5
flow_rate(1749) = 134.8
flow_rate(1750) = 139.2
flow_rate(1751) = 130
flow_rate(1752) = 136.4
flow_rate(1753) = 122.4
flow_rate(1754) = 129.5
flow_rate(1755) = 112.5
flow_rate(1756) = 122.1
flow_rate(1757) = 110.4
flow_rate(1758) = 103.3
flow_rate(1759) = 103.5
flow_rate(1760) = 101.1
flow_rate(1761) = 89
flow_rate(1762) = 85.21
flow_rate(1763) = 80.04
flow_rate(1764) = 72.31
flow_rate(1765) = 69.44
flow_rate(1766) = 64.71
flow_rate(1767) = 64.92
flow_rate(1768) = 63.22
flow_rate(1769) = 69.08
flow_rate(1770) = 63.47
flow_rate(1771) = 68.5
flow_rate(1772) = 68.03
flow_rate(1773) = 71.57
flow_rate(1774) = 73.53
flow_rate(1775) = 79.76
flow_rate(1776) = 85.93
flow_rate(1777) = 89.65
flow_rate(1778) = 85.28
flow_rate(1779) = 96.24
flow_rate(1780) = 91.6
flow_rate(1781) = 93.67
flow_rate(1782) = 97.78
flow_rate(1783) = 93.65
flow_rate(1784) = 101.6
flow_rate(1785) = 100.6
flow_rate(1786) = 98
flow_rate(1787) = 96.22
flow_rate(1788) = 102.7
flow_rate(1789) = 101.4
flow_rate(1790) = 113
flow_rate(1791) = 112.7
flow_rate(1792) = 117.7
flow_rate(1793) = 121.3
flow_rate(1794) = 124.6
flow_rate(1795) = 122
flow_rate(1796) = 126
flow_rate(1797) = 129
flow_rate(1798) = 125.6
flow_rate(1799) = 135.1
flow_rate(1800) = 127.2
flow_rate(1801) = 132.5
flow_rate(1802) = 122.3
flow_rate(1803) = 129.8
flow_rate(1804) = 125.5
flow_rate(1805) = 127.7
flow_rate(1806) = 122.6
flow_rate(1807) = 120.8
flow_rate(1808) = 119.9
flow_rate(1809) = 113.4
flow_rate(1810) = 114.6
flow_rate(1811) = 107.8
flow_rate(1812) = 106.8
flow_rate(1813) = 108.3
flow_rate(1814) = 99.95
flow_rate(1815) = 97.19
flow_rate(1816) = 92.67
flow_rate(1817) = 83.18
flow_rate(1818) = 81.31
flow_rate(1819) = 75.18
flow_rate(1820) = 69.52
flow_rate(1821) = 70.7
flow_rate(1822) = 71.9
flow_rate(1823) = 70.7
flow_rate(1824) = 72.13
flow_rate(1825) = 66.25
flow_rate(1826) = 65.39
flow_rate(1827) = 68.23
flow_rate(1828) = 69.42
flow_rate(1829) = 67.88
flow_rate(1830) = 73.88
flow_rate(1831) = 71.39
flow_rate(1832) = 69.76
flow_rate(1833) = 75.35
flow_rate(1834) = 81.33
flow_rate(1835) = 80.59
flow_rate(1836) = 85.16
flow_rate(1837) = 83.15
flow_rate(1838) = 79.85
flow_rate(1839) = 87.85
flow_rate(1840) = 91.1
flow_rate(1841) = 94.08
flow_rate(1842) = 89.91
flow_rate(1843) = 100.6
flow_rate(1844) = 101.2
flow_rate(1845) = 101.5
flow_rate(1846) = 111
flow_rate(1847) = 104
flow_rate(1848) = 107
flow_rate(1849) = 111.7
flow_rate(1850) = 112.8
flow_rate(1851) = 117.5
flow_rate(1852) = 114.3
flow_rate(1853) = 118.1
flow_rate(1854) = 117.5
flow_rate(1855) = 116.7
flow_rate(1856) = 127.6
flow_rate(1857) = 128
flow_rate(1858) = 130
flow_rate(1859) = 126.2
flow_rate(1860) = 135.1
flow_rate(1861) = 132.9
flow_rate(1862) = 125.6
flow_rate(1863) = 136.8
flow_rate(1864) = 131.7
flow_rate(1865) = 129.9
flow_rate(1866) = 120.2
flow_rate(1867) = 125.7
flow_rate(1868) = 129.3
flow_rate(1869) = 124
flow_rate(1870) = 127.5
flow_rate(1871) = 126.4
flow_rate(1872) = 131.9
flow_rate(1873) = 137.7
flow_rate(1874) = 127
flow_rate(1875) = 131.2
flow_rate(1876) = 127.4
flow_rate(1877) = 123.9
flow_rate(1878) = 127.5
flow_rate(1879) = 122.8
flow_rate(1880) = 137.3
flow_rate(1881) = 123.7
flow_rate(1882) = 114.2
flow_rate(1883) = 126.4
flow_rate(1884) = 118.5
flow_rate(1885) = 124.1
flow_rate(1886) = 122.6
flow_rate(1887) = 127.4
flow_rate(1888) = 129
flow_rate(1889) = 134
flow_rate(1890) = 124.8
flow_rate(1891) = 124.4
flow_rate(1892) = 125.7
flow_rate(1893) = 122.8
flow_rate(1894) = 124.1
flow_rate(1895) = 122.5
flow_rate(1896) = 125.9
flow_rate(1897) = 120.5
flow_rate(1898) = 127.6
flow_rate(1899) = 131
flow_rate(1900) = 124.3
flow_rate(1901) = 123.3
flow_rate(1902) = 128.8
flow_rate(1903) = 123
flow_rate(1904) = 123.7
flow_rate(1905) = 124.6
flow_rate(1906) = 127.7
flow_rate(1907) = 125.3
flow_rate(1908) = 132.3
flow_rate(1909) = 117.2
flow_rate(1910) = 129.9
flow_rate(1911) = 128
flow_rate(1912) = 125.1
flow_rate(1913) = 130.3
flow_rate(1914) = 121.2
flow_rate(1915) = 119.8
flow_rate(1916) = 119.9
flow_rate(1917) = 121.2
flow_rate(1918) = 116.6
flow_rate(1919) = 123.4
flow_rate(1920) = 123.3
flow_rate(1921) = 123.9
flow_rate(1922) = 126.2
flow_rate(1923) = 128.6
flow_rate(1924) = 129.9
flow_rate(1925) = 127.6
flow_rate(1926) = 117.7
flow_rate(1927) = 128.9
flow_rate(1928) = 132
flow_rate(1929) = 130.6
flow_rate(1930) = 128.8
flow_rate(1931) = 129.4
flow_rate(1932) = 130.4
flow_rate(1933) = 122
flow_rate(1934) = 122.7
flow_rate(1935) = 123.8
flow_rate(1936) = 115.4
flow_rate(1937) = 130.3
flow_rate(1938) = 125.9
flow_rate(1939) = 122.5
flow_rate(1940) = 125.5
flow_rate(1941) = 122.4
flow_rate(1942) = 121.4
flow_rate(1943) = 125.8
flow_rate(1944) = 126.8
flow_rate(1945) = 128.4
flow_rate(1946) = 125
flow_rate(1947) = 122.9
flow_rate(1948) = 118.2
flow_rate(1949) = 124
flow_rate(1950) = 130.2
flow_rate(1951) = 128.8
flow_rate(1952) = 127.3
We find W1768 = 0.22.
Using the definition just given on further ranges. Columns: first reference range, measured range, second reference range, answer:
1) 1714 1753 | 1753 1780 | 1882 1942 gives 0.50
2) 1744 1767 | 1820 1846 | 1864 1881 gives 0.47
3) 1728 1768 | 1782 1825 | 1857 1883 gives 0.17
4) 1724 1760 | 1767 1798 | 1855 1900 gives 0.35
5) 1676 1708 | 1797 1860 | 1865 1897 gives 0.29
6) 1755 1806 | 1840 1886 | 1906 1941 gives -0.06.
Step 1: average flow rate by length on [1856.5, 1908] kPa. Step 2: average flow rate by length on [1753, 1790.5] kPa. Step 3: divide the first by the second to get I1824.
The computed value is 1.41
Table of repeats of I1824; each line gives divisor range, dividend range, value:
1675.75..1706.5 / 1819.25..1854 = 0.61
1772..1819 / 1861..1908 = 1.19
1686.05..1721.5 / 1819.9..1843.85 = 0.55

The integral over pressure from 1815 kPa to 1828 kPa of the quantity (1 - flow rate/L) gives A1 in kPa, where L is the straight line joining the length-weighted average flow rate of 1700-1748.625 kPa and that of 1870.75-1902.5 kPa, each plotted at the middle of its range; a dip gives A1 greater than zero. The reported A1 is 5.6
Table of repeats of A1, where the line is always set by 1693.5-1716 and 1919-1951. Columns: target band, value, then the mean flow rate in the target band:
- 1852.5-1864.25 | 0.3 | 127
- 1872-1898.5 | 0.5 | 126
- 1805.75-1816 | 1.8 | 110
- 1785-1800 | 2.0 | 116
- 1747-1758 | 0.7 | 127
